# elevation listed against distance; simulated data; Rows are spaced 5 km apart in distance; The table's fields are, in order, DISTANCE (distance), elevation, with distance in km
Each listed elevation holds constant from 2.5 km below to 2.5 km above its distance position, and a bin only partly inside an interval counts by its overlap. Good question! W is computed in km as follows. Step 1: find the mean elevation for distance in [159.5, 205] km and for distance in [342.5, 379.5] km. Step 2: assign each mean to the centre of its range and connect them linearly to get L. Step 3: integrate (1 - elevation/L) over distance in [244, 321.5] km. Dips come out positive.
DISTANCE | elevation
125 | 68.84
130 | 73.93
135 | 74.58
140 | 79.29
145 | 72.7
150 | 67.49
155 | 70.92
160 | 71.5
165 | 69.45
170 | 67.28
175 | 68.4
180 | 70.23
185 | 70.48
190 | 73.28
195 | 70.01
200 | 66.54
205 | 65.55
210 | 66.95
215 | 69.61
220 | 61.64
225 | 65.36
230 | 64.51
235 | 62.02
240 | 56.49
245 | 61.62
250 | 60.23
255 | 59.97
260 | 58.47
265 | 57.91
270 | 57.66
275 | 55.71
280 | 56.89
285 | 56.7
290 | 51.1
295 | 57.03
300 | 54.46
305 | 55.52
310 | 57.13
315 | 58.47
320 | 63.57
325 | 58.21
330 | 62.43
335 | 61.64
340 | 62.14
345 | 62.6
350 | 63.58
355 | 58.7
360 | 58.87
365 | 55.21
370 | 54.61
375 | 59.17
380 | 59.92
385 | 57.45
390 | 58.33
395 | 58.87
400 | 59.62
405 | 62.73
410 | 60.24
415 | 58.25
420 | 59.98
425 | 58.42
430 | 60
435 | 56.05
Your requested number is 7.37 km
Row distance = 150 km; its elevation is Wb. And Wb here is 67.49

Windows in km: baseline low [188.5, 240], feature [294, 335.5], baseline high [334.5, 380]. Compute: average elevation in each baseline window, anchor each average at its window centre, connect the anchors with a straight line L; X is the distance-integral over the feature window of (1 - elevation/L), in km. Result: 1.9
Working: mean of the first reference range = 65.9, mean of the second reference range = 59.5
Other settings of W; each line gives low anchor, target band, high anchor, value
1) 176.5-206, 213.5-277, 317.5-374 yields 5.27 km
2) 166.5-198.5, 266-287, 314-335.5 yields 2.35 km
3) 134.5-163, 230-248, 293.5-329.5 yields 1.08 km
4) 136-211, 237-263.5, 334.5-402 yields 2.62 km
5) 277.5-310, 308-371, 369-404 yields -3.24 km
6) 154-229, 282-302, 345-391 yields 2.53 km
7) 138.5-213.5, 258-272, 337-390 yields 1.47 km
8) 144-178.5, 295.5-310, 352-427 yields 1.66 km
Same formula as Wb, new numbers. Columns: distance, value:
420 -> 59.98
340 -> 62.14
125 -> 68.84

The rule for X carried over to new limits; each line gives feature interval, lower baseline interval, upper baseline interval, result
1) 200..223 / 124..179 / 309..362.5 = 0.6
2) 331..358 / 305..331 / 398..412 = -0.8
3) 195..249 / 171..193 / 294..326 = 1.8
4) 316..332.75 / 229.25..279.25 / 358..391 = -0.8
